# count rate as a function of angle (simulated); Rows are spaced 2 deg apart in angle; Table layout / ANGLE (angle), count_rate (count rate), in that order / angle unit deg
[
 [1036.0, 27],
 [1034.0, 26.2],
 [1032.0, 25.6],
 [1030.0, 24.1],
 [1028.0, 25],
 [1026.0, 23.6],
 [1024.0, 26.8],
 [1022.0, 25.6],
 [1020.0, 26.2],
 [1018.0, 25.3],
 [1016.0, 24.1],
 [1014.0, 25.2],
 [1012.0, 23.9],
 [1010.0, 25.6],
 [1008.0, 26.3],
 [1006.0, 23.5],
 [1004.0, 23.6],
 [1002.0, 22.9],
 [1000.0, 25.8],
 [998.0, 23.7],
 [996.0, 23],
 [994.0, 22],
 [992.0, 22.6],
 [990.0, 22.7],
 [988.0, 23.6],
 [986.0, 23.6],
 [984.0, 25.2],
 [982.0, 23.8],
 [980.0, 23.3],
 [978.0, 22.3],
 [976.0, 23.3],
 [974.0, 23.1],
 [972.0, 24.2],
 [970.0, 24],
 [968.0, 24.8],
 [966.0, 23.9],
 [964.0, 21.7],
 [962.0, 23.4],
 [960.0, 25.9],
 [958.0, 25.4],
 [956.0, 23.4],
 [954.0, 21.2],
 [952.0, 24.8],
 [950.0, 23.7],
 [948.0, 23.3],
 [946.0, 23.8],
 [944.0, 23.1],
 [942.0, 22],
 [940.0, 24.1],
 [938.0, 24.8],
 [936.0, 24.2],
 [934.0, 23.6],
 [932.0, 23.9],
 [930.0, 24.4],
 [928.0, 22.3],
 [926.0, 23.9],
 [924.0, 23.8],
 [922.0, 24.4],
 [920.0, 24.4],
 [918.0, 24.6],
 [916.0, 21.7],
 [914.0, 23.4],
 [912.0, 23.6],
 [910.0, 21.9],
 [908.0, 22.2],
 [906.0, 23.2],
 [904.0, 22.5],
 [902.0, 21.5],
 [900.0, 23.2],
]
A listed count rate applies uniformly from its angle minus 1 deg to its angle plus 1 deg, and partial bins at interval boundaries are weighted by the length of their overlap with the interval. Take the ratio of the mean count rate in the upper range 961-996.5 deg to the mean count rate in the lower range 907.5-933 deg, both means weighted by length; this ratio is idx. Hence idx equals 1.00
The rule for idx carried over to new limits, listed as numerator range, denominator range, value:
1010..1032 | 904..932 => 1.07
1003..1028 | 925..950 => 1.06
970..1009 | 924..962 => 0.99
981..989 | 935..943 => 1.01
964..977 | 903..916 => 1.04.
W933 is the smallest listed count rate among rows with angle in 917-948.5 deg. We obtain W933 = 22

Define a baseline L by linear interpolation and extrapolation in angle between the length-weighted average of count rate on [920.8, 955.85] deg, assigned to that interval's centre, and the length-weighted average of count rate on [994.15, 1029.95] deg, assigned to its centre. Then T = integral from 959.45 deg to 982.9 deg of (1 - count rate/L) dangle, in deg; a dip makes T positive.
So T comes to 0.5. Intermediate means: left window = 23.6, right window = 24.6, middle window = 23.6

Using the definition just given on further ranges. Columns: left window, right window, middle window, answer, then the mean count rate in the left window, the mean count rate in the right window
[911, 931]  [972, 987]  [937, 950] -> 0.0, 23.6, 23.6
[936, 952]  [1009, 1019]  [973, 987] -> 0.4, 23.7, 24.8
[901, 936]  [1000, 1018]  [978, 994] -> 0.6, 23.3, 24.5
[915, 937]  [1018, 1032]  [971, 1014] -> 1.8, 23.7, 25.3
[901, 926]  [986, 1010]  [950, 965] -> -0.2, 23.1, 23.7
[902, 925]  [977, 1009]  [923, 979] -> -0.7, 23.2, 23.6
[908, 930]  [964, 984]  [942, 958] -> 0.1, 23.4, 23.6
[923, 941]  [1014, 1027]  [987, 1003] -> 1.0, 23.9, 25.3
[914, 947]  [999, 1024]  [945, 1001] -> 1.6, 23.7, 24.9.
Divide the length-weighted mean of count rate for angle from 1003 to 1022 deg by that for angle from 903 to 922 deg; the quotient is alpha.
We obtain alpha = 1.1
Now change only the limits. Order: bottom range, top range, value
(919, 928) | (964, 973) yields 1.00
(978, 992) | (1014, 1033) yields 1.07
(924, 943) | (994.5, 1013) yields 1.02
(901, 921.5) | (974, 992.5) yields 1.02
